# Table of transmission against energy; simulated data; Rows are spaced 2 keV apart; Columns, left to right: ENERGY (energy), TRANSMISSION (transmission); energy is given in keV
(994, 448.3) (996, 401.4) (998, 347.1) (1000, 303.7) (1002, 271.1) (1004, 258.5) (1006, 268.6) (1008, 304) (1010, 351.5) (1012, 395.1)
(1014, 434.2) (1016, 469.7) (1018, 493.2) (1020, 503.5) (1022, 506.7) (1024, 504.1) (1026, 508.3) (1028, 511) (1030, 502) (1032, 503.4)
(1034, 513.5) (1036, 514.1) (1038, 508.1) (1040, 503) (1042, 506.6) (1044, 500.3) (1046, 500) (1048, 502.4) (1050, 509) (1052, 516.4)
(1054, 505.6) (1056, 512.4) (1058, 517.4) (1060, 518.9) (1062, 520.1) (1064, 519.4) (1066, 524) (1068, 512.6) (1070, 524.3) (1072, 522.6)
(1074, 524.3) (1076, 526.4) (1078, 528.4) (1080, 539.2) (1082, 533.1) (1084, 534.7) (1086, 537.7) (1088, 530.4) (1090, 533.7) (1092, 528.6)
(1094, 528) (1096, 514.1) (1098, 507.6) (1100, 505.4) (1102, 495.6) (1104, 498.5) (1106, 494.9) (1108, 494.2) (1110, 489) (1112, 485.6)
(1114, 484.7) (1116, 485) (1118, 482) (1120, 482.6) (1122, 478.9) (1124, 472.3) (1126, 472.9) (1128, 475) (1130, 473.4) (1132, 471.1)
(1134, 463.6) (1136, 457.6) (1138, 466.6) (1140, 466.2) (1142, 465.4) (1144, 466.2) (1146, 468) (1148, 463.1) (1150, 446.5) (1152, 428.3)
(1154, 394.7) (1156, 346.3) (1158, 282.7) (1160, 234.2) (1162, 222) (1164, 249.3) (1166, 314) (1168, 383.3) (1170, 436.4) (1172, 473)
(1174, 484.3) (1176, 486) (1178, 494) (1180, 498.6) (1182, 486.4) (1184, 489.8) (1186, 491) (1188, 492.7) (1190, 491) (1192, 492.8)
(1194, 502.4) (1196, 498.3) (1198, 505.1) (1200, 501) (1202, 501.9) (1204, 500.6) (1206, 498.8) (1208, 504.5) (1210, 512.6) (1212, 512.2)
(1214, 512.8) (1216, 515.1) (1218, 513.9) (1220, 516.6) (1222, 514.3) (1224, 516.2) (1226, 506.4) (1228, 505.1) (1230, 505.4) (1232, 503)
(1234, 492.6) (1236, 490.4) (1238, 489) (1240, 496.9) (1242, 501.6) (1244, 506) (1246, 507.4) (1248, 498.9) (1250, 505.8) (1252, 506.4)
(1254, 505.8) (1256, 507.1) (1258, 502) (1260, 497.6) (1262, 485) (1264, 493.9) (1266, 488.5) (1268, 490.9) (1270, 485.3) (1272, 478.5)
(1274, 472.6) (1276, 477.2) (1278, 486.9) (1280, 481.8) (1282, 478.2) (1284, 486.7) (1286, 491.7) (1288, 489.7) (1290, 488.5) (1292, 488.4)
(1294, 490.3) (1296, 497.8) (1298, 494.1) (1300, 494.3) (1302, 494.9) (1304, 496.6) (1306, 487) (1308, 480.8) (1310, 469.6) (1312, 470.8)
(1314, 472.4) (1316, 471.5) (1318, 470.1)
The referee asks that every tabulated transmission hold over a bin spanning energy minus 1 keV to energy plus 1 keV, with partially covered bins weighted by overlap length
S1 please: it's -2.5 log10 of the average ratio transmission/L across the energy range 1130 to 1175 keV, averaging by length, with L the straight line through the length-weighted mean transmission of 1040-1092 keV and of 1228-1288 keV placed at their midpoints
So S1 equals 0.25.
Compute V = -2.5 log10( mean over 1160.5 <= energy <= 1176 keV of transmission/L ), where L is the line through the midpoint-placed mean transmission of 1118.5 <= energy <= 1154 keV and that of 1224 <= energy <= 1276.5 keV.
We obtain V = 0.27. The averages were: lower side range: 464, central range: 370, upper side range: 497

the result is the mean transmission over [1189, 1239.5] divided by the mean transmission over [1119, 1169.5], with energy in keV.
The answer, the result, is 1.2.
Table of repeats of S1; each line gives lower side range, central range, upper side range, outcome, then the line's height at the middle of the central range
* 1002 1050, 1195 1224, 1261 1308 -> -0.06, 479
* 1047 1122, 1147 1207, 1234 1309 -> 0.15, 502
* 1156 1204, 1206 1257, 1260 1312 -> -0.10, 460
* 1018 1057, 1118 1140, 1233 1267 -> 0.07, 503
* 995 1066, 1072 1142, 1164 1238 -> -0.06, 471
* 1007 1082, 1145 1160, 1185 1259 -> 0.26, 501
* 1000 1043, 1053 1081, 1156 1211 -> -0.18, 442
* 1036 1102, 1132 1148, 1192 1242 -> 0.10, 512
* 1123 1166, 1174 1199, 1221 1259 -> -0.10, 452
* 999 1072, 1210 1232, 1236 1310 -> -0.05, 487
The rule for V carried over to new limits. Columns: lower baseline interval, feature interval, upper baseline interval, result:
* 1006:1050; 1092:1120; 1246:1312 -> -0.04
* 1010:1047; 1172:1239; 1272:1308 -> -0.03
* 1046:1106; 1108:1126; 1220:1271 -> 0.07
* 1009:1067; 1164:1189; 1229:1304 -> 0.10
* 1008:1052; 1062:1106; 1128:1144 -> -0.10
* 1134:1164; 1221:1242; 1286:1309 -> -0.12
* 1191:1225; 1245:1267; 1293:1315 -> -0.01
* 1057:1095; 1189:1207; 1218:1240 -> 0.02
